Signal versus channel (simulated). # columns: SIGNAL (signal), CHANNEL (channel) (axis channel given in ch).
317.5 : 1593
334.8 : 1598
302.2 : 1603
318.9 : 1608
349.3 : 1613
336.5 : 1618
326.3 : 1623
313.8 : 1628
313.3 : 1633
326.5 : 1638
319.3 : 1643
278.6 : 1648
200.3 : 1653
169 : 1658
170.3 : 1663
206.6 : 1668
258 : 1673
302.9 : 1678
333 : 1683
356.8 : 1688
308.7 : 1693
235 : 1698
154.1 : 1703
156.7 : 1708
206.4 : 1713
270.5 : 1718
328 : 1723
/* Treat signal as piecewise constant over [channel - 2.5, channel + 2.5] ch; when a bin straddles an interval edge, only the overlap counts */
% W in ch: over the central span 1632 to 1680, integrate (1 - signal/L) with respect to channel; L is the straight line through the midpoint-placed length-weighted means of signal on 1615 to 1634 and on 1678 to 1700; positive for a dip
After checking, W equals 9.8 ch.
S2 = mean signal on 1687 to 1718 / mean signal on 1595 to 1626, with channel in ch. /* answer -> 0.71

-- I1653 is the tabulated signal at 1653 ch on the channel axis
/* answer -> 200.3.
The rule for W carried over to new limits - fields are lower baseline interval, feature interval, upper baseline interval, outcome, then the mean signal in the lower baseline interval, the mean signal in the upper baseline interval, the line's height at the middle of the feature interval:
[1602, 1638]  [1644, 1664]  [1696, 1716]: 4.16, 324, 189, 271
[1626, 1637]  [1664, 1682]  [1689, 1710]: 0.25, 315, 225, 260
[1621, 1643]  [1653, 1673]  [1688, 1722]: 6.33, 320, 236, 284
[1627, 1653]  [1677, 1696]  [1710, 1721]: -4.54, 300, 239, 262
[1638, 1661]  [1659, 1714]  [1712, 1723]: 2.87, 249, 263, 257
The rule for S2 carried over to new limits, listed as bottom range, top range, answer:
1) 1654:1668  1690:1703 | 1.41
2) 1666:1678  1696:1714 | 0.75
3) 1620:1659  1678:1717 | 0.89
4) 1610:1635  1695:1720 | 0.63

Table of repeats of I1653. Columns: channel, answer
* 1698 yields 235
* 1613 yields 349.3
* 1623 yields 326.3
